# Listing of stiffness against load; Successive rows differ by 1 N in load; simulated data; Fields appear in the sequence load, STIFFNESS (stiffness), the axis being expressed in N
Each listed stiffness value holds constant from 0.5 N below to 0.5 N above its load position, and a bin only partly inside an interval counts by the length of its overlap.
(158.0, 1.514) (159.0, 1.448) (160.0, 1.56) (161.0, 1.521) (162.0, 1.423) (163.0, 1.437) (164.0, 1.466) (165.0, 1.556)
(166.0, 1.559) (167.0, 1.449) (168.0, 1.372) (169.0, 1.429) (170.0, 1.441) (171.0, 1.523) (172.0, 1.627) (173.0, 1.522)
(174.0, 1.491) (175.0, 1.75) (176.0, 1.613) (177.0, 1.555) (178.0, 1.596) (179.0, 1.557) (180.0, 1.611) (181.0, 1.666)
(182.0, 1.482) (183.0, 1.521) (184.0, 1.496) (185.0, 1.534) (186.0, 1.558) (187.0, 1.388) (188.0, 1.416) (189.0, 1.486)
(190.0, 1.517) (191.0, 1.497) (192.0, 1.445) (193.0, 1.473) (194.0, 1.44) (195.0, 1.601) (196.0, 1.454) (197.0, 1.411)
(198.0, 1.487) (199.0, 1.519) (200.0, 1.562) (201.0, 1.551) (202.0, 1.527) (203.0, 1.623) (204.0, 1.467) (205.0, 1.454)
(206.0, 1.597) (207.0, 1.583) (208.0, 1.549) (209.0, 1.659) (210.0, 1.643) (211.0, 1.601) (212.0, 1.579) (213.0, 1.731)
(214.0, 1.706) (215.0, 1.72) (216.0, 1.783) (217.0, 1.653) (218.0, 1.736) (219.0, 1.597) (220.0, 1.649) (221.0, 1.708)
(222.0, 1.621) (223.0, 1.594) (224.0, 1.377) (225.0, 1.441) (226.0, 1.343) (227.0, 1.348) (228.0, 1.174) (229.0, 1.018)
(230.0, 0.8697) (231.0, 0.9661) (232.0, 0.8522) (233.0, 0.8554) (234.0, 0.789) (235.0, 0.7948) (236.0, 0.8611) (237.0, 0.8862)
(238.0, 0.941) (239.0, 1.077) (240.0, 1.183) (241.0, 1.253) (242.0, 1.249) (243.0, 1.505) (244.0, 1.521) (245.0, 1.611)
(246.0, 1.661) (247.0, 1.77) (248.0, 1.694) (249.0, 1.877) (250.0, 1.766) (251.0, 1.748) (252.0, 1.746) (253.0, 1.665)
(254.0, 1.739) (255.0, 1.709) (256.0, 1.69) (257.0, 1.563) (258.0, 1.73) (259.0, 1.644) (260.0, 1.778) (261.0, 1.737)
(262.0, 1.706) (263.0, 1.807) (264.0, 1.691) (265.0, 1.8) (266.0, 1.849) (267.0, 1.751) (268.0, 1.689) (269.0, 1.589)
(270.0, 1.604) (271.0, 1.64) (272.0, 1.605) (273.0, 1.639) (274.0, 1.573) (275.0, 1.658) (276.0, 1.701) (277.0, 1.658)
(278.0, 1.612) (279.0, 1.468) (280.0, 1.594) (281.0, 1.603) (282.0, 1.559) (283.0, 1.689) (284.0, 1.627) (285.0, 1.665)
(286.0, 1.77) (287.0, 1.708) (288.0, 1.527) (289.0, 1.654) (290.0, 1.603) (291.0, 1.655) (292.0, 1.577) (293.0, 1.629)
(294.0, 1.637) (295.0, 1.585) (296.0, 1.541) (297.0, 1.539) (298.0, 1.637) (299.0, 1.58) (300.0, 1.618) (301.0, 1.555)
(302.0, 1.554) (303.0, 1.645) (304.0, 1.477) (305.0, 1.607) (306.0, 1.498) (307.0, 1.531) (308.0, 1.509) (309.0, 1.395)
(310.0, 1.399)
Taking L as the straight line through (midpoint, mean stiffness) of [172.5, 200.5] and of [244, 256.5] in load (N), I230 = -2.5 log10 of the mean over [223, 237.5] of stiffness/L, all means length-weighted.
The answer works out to 0.48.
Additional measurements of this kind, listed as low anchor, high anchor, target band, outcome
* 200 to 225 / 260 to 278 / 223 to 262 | 0.191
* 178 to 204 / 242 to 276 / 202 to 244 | 0.160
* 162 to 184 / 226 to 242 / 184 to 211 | -0.155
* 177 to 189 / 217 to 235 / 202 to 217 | -0.175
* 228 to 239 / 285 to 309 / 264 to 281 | -0.242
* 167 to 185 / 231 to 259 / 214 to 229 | -0.069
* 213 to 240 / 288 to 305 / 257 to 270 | -0.186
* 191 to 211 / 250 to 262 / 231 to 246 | 0.430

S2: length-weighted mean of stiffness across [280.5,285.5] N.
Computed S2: 1.63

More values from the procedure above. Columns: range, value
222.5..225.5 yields 1.47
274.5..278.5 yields 1.66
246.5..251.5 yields 1.77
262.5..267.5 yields 1.78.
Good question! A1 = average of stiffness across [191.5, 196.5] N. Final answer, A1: 1.48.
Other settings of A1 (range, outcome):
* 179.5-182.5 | 1.59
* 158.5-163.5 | 1.48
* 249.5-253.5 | 1.73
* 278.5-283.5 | 1.58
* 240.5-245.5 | 1.43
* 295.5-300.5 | 1.58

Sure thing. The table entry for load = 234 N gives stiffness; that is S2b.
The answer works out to 0.789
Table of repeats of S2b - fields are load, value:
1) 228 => 1.174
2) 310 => 1.399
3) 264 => 1.691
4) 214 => 1.706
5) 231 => 0.9661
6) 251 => 1.748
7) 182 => 1.482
